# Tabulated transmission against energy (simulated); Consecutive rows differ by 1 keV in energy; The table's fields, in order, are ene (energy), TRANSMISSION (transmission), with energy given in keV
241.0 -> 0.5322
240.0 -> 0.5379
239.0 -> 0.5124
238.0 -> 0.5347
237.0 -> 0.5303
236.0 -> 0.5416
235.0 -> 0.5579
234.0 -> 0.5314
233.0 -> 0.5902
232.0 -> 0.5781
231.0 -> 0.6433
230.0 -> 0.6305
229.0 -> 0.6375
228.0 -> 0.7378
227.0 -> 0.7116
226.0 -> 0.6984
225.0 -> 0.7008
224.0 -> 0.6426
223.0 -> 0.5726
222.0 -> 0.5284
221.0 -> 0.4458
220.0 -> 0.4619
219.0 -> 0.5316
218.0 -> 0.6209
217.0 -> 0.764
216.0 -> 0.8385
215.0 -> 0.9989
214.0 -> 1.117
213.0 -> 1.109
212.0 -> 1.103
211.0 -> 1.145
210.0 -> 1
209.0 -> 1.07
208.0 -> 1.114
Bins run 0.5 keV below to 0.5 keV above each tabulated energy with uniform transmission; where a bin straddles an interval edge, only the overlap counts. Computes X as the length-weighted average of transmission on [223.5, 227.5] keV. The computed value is 0.688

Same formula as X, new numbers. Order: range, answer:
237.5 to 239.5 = 0.524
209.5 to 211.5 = 1.07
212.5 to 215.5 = 1.07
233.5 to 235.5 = 0.545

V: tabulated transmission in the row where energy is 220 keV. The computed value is 0.4619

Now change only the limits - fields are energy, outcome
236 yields 0.5416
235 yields 0.5579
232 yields 0.5781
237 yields 0.5303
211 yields 1.145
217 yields 0.764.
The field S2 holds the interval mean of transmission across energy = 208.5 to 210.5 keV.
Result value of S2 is 1.04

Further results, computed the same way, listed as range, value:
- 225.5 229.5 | 0.696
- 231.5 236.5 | 0.56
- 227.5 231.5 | 0.662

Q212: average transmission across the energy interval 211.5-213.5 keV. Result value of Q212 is 1.11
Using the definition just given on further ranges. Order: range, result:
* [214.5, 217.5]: 0.867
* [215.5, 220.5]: 0.643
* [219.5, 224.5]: 0.53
